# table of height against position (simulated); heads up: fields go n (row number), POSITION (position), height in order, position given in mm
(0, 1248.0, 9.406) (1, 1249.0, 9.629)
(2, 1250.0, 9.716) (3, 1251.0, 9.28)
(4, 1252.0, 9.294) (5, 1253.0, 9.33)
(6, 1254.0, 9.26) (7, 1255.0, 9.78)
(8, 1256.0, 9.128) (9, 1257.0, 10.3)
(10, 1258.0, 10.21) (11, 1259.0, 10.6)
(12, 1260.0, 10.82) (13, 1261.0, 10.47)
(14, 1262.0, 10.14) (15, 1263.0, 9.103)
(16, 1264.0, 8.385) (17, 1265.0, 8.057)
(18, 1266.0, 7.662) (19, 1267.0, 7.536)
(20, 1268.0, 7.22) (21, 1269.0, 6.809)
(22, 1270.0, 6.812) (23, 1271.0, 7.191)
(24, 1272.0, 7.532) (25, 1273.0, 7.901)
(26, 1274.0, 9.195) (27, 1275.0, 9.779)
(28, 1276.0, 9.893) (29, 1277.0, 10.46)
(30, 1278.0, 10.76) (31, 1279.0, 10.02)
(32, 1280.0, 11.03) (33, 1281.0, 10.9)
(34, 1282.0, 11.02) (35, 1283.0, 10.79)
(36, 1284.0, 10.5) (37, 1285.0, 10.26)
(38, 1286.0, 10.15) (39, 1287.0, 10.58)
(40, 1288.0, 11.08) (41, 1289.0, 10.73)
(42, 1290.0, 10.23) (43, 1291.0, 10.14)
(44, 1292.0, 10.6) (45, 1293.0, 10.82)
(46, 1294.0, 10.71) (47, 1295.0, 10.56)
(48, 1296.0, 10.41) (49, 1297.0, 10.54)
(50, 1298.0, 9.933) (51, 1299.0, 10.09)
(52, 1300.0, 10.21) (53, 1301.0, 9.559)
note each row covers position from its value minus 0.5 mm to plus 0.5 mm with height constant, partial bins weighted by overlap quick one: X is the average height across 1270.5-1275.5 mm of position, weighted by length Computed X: 8.32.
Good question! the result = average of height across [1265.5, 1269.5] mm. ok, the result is 7.31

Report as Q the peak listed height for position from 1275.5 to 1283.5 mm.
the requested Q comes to 11.03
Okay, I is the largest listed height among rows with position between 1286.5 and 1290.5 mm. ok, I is 11.08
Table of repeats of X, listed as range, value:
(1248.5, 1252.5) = 9.48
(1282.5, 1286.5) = 10.4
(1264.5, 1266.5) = 7.86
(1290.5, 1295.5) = 10.6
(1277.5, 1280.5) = 10.6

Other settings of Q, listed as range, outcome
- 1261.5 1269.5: 10.14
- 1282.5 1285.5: 10.79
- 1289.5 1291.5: 10.23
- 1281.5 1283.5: 11.02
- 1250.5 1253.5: 9.33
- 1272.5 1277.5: 10.46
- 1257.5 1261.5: 10.82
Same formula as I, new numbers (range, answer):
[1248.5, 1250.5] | 9.716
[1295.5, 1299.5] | 10.54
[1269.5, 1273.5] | 7.901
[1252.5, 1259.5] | 10.6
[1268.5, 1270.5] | 6.812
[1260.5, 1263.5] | 10.47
